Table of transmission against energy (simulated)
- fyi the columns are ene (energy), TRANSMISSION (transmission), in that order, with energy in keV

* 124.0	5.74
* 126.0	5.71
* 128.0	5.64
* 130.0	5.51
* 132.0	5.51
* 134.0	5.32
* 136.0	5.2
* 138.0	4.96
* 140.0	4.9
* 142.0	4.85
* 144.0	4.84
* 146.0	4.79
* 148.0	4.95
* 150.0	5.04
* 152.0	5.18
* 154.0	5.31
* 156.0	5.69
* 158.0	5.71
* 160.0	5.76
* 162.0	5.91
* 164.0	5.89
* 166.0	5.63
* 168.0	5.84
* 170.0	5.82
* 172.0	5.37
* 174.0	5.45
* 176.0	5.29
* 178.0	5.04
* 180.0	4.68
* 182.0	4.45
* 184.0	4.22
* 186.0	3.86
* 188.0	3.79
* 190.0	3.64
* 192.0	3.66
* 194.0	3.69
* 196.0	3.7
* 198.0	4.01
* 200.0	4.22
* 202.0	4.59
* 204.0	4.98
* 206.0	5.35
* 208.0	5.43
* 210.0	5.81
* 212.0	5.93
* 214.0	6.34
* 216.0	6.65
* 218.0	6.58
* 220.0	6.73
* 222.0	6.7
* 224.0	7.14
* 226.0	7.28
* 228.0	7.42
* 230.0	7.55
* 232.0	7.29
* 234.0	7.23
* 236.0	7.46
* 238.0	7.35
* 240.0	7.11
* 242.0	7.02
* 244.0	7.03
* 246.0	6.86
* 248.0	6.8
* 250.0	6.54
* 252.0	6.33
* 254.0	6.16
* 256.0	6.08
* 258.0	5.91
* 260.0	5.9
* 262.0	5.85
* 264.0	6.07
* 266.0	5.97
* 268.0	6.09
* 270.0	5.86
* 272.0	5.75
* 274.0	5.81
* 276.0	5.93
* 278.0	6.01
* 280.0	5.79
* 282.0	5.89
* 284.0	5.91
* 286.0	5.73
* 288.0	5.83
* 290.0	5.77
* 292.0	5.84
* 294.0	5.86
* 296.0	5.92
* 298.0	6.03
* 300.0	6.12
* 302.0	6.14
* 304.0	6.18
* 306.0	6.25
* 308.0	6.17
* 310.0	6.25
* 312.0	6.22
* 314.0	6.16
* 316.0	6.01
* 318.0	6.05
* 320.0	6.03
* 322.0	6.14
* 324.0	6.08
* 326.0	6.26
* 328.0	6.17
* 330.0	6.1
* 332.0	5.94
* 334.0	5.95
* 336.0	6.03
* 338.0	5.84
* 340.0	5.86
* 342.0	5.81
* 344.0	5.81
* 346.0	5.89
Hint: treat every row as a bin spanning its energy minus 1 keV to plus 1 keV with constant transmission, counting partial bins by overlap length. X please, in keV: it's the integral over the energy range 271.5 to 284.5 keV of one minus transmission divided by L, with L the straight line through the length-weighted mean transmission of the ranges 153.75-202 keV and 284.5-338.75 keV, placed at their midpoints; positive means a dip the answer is -0.3 keV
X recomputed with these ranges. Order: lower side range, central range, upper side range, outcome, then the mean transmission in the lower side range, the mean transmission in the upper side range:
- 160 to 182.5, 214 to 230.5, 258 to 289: -3.7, 5.43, 5.89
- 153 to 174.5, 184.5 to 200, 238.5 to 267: 5.5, 5.68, 6.42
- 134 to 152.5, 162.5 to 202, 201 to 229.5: 6.8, 4.98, 6.23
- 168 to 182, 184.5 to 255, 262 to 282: -4.5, 5.26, 5.92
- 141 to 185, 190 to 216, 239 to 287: 3.7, 5.26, 6.18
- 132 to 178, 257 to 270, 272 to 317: -0.2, 5.35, 5.99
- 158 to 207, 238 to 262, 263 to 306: -4.2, 4.8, 5.94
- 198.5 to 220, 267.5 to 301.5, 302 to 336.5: 0.4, 5.6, 6.12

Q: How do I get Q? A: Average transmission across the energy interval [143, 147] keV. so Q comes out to 4.81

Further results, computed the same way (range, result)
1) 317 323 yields 6.07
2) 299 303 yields 6.13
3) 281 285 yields 5.9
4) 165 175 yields 5.62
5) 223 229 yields 7.28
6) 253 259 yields 6.05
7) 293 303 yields 6.01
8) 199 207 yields 4.79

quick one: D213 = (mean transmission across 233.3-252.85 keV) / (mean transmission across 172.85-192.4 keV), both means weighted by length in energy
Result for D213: 1.57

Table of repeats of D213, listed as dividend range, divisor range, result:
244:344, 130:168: 1.14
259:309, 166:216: 1.23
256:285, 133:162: 1.14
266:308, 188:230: 1.08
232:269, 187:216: 1.39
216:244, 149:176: 1.28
